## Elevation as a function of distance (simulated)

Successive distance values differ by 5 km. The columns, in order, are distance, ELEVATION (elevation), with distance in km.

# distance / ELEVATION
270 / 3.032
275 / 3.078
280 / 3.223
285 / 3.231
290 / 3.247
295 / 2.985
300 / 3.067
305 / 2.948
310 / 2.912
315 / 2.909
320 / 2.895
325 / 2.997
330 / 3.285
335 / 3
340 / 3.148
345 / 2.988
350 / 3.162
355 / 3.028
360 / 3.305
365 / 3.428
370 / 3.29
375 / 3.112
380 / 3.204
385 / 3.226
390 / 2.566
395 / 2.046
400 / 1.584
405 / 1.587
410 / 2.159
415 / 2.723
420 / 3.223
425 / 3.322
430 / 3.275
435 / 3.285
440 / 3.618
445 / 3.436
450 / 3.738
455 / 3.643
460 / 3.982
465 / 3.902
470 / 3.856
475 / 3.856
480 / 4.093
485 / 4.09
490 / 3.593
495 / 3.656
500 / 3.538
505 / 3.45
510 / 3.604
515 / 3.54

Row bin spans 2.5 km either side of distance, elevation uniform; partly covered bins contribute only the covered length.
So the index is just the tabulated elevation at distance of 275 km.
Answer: 3.078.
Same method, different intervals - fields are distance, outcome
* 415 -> 2.723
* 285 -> 3.231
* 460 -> 3.982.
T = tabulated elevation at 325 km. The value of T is 2.997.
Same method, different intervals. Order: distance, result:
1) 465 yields 3.902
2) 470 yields 3.856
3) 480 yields 4.093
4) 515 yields 3.54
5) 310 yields 2.912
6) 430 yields 3.275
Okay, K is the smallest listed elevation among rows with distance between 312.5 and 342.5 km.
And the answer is 2.895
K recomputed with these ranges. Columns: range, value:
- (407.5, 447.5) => 2.159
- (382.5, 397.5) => 2.046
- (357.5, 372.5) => 3.29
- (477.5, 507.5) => 3.45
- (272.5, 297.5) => 2.985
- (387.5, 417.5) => 1.584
